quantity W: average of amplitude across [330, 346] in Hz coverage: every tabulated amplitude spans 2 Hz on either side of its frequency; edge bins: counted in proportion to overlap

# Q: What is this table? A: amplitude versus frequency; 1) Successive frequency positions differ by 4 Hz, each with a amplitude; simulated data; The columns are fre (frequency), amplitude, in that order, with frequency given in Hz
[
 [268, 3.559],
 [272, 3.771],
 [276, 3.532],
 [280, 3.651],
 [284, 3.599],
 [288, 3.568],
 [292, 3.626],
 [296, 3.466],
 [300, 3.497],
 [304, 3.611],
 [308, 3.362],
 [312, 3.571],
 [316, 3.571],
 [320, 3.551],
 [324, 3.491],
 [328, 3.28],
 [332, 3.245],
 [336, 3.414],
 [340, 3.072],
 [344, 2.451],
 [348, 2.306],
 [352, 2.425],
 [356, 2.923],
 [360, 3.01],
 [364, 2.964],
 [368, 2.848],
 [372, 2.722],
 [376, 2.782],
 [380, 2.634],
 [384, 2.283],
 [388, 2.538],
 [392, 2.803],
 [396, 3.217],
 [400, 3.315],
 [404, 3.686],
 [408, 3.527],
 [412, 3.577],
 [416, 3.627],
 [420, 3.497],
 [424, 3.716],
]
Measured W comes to 3.05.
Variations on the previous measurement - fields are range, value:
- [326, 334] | 3.26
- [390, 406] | 3.26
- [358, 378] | 2.87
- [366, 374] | 2.79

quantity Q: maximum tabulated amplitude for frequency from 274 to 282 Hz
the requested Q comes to 3.651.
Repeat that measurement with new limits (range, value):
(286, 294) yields 3.626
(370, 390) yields 2.782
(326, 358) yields 3.414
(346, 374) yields 3.01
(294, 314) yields 3.611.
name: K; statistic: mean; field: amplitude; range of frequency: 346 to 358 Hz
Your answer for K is 2.55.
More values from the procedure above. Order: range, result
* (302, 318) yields 3.53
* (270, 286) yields 3.64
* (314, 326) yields 3.54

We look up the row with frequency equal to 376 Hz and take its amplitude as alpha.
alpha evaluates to 2.782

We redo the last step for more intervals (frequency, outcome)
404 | 3.686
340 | 3.072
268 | 3.559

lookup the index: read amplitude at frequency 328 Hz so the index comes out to 3.28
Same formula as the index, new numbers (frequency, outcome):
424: 3.716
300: 3.497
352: 2.425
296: 3.466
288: 3.568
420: 3.497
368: 2.848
